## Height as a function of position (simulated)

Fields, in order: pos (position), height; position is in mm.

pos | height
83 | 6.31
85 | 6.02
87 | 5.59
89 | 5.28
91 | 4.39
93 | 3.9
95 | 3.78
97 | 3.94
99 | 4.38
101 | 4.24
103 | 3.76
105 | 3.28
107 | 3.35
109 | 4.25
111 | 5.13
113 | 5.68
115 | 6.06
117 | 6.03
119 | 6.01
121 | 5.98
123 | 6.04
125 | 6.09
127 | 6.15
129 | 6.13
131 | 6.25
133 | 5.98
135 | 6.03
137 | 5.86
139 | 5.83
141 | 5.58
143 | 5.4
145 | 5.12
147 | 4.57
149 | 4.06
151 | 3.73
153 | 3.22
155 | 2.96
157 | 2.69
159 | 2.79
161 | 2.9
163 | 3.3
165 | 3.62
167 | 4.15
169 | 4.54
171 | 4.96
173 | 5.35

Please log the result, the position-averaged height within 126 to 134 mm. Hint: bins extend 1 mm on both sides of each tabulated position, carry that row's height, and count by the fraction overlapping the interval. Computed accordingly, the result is 6.13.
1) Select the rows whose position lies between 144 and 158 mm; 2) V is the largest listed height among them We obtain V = 5.12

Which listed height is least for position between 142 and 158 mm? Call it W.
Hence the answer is 2.69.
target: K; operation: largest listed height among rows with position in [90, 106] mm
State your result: 4.39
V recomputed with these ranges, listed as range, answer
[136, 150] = 5.86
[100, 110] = 4.25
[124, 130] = 6.15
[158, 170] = 4.54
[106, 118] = 6.06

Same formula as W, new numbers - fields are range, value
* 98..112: 3.28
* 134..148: 4.57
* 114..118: 6.03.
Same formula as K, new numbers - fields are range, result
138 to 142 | 5.83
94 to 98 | 3.94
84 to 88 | 6.02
